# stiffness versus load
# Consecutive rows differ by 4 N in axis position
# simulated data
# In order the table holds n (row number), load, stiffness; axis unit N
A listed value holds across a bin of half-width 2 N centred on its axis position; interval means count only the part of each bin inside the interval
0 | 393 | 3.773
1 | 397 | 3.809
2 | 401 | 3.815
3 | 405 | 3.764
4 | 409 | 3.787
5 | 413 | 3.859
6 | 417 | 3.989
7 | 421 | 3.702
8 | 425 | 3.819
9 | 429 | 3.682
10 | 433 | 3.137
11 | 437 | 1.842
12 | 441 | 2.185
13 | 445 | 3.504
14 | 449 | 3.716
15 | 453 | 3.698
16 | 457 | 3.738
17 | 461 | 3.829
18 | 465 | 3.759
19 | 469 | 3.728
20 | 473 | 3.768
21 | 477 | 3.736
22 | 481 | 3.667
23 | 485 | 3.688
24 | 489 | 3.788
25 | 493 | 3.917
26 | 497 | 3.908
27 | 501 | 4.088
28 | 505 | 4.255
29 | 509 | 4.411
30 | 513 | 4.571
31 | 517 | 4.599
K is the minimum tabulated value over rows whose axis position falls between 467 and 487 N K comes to 3.667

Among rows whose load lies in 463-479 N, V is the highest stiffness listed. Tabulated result 3.768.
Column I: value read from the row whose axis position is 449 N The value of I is 3.716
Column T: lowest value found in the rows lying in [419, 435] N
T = 3.137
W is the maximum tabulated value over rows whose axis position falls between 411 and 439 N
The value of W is 3.989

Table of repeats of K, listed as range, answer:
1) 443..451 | 3.504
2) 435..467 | 1.842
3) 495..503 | 3.908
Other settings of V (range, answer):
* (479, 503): 4.088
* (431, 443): 3.137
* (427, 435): 3.682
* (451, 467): 3.829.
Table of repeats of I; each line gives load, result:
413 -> 3.859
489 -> 3.788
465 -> 3.759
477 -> 3.736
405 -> 3.764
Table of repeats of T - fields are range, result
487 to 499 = 3.788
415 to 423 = 3.702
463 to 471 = 3.728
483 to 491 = 3.688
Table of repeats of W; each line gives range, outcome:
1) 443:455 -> 3.716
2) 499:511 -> 4.411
